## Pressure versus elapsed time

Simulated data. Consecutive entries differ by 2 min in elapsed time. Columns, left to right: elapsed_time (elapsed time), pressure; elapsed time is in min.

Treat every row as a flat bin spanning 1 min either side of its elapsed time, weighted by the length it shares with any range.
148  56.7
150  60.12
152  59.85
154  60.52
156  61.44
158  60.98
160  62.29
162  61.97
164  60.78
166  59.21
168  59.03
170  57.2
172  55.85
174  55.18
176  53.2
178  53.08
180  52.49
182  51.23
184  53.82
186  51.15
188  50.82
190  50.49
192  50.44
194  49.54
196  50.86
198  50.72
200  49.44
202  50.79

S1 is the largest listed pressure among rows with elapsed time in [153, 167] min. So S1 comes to 62.29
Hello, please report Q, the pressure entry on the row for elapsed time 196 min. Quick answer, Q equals 50.86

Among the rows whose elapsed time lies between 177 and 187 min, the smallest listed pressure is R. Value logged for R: 51.15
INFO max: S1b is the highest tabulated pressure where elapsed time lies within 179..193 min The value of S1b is 53.82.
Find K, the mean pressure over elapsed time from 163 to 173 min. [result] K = 58.4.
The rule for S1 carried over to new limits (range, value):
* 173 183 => 55.18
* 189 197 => 50.86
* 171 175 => 55.85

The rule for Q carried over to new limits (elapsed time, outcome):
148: 56.7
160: 62.29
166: 59.21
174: 55.18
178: 53.08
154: 60.52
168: 59.03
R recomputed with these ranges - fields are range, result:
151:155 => 59.85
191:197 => 49.54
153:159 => 60.52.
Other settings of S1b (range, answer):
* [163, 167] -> 60.78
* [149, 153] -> 60.12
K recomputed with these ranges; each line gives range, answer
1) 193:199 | 50.4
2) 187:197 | 50.4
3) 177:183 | 52.3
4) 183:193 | 51.3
